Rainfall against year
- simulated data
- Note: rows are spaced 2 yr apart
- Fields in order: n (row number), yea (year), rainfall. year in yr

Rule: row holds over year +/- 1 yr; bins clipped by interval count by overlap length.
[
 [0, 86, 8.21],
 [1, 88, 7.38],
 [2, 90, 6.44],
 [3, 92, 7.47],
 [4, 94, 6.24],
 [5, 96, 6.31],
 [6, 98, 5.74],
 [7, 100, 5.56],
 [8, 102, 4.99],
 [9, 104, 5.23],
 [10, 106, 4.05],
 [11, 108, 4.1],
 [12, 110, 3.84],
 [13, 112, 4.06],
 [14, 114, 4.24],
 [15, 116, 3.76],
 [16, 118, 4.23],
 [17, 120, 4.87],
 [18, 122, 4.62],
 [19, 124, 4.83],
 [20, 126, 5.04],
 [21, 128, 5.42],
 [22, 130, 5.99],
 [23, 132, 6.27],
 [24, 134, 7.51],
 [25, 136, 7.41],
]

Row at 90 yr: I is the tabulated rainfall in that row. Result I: 6.44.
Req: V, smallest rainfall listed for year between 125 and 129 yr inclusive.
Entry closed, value 5.04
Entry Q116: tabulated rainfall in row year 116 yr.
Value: 3.76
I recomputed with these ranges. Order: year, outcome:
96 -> 6.31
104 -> 5.23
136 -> 7.41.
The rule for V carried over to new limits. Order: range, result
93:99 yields 5.74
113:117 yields 3.76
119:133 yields 4.62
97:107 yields 4.05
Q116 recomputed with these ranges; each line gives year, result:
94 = 6.24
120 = 4.87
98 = 5.74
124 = 4.83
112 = 4.06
